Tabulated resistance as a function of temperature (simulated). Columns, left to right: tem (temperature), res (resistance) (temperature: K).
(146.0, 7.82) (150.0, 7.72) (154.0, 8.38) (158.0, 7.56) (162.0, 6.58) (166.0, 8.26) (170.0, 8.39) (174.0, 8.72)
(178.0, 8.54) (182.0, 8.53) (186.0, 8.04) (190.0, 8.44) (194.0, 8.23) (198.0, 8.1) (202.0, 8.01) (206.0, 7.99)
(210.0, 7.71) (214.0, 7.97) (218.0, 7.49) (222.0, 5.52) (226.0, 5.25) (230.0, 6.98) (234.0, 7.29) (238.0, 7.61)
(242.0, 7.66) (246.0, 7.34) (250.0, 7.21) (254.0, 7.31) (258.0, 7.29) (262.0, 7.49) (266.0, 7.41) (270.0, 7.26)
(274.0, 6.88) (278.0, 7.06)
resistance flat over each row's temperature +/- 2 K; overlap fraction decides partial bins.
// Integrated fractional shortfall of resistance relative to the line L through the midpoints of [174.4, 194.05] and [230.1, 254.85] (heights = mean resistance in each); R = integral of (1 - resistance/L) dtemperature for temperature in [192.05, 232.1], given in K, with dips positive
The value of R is 3.0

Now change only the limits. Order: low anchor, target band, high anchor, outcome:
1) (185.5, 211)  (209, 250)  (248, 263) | 3.15 K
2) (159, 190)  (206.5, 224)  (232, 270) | 1.15 K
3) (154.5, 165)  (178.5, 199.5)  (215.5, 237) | -3.77 K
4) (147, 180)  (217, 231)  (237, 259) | 2.58 K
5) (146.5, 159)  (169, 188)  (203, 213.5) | -1.33 K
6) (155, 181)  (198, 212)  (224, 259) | -0.67 K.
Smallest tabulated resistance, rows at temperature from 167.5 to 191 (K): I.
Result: 8.04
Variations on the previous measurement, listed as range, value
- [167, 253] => 5.25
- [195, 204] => 8.01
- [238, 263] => 7.21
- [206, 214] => 7.71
